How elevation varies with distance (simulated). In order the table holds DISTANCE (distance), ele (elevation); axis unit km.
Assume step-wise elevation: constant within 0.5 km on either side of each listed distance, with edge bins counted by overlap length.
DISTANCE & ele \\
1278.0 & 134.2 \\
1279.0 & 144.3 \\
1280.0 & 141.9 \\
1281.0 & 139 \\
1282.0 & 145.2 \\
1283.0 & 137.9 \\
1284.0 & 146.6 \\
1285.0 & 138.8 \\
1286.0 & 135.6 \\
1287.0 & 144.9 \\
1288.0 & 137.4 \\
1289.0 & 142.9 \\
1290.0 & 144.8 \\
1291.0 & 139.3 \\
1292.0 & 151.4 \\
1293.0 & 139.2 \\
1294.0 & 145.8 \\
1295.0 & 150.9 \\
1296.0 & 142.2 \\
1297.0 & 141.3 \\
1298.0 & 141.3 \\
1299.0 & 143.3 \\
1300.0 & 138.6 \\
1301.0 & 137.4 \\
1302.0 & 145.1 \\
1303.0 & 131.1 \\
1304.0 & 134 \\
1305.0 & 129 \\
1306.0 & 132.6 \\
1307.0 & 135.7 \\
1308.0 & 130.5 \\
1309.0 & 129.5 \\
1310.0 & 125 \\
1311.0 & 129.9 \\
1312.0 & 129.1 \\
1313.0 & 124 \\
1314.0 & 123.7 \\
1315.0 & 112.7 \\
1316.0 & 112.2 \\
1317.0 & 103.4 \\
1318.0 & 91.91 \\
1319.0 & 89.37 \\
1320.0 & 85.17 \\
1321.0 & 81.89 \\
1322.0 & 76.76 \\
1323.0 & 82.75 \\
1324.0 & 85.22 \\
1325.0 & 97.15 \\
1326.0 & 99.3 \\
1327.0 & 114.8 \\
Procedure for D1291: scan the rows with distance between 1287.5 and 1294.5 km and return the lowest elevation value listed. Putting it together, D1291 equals 137.4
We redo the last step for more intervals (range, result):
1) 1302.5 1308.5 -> 129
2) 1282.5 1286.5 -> 135.6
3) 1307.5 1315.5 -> 112.7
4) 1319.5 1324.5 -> 76.76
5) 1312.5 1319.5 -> 89.37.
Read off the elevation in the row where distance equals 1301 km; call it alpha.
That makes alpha 137.4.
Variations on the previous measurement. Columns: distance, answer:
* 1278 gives 134.2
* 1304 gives 134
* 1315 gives 112.7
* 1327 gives 114.8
